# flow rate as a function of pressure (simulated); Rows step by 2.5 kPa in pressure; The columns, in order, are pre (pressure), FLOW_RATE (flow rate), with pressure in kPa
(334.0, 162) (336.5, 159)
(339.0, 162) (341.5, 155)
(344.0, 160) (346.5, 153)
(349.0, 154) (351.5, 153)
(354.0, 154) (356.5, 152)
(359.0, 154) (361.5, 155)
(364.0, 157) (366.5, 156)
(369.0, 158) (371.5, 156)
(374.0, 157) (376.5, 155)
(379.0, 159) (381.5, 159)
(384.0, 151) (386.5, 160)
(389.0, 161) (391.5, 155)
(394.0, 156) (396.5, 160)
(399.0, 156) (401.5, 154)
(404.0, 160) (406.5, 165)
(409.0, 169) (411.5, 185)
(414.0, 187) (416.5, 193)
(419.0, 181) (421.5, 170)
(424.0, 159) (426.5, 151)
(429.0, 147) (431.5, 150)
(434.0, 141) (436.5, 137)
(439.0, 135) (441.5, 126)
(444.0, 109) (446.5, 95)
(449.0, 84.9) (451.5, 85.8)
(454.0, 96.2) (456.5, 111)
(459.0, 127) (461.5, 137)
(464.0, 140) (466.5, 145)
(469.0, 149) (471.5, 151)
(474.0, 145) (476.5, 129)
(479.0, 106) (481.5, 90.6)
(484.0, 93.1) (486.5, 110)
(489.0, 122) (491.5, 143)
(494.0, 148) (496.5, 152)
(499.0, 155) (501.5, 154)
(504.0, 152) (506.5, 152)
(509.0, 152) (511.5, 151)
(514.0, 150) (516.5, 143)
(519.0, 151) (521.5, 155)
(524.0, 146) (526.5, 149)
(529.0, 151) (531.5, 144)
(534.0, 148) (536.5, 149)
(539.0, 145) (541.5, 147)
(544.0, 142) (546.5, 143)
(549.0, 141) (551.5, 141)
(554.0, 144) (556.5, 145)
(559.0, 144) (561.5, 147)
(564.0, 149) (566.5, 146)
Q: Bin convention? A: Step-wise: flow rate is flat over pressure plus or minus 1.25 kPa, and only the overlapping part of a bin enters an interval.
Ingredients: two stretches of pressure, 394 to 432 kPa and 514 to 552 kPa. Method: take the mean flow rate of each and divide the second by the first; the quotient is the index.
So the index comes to 0.88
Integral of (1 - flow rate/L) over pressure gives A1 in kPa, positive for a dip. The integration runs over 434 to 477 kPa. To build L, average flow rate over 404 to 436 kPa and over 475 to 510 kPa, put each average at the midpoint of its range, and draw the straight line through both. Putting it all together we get 7.1 kPa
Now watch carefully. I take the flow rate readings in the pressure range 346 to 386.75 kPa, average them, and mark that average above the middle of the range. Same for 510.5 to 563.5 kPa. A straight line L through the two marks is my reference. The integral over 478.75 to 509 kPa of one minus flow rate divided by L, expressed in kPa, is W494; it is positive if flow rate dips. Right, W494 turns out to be 3.2 kPa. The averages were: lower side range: 155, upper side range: 146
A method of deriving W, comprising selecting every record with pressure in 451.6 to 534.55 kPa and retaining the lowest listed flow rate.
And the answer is 90.6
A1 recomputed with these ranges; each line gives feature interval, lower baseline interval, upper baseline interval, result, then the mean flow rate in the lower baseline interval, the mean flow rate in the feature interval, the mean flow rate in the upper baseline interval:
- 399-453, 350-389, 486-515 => 1.8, 156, 147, 146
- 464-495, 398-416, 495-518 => 5.6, 169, 128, 151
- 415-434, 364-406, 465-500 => -2.1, 157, 163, 131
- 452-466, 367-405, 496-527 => 2.9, 157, 122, 151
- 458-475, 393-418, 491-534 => 1.7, 169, 142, 150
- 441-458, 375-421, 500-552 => 6.2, 165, 100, 148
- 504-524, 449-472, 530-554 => -1.9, 124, 150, 144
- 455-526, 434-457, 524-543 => -4.6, 111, 138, 147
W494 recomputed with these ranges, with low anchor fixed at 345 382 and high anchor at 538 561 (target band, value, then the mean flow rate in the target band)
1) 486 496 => 0.9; 134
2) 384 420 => -3.2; 167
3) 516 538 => -0.5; 149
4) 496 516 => -0.8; 152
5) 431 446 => 2.0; 130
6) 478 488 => 3.2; 100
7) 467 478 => 0.4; 143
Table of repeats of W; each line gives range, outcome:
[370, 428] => 151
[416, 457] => 84.9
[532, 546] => 142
